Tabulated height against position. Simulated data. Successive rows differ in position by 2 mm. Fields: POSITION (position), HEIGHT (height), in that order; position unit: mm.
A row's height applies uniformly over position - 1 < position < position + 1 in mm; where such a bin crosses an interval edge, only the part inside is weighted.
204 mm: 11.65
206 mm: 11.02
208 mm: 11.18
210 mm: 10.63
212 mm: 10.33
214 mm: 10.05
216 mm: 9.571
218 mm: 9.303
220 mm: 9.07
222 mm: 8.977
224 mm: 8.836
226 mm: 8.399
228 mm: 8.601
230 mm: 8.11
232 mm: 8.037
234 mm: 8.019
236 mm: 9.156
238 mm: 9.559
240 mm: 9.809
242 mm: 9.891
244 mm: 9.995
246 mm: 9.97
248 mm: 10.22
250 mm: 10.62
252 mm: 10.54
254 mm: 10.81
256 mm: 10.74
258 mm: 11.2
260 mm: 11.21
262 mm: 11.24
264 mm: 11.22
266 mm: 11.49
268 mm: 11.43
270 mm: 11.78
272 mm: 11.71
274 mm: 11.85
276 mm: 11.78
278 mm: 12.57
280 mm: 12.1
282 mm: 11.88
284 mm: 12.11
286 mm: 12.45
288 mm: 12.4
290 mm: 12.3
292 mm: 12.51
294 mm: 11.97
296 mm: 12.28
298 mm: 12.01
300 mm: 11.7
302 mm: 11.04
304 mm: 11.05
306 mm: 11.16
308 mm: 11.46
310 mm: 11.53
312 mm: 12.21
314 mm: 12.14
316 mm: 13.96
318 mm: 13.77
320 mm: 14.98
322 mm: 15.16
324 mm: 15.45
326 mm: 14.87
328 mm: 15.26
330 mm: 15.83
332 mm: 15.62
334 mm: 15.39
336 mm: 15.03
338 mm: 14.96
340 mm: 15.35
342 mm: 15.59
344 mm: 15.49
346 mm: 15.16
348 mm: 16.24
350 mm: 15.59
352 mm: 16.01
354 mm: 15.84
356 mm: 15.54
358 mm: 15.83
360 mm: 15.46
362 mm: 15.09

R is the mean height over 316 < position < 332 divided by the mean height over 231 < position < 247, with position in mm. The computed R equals 1.6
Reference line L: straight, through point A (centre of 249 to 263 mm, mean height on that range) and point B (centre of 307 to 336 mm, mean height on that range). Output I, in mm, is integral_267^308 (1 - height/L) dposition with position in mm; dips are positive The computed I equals 1.8 mm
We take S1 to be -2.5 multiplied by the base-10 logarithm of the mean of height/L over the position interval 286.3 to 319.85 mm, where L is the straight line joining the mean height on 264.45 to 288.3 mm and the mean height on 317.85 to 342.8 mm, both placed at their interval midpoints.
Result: 0.12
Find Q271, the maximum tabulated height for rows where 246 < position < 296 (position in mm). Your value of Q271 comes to 12.57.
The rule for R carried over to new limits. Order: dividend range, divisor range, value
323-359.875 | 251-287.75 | 1.34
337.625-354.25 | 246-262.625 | 1.45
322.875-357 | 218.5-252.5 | 1.67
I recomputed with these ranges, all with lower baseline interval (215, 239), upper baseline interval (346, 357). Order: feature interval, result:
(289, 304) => 0.9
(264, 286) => -0.7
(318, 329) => -0.6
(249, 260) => -0.5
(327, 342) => -0.5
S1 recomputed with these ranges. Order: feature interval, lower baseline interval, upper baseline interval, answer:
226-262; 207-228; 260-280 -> 0.093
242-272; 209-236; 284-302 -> -0.031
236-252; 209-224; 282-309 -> 0.047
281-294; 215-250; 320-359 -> 0.015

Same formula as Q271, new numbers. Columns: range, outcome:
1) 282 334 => 15.83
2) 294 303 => 12.28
